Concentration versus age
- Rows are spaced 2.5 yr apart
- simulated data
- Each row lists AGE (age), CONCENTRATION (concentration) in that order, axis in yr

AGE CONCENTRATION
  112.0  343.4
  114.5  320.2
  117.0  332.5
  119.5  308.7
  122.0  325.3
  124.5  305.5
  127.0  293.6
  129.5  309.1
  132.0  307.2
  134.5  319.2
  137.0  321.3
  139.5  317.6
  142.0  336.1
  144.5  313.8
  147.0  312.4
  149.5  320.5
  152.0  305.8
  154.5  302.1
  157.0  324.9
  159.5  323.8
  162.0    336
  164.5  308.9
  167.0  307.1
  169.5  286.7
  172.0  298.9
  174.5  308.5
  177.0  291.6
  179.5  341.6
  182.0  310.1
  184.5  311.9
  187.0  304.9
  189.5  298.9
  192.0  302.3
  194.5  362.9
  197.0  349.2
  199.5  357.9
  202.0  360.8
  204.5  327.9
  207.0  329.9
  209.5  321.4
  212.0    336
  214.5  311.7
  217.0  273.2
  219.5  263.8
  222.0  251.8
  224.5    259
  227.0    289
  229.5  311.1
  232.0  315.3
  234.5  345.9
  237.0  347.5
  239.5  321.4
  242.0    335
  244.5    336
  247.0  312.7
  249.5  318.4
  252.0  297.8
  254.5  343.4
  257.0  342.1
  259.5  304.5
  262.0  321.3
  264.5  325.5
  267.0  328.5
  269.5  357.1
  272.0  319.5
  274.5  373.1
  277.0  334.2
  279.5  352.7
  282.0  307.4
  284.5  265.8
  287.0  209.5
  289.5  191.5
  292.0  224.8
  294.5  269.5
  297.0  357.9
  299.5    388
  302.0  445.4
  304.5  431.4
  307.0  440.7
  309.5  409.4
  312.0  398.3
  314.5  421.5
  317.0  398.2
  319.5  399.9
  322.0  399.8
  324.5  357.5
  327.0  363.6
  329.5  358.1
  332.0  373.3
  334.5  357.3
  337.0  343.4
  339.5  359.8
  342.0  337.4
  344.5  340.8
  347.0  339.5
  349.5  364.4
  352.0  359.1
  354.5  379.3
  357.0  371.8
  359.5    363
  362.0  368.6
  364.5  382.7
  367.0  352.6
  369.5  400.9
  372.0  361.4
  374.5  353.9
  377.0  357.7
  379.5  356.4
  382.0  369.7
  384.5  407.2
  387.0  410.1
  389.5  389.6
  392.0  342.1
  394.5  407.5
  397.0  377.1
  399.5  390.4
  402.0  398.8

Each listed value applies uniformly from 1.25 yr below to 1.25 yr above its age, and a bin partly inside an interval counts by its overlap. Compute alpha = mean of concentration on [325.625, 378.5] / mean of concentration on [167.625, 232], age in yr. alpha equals 1.16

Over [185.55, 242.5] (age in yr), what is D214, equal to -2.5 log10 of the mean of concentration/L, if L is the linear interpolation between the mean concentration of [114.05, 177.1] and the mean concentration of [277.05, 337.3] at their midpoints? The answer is 0.05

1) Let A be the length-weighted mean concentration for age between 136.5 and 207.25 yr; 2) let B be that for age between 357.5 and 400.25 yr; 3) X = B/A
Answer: 1.2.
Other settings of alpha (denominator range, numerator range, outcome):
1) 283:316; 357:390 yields 1.09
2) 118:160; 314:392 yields 1.18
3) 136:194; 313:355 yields 1.17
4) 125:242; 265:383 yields 1.13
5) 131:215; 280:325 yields 1.10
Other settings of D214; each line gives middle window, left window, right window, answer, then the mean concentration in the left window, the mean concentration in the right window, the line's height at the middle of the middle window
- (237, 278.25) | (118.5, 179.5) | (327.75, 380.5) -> 0.03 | 312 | 361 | 338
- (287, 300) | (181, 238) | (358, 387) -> 0.25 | 315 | 372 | 344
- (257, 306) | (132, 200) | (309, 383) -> 0.09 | 317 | 370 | 351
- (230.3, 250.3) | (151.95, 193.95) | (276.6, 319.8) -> 0.00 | 311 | 346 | 330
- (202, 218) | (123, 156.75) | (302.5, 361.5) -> 0.05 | 313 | 378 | 337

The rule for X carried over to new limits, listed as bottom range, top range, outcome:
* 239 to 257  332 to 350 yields 1.08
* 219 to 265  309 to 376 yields 1.18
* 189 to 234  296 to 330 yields 1.27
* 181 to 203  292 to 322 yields 1.18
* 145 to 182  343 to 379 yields 1.17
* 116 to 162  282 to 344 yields 1.12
